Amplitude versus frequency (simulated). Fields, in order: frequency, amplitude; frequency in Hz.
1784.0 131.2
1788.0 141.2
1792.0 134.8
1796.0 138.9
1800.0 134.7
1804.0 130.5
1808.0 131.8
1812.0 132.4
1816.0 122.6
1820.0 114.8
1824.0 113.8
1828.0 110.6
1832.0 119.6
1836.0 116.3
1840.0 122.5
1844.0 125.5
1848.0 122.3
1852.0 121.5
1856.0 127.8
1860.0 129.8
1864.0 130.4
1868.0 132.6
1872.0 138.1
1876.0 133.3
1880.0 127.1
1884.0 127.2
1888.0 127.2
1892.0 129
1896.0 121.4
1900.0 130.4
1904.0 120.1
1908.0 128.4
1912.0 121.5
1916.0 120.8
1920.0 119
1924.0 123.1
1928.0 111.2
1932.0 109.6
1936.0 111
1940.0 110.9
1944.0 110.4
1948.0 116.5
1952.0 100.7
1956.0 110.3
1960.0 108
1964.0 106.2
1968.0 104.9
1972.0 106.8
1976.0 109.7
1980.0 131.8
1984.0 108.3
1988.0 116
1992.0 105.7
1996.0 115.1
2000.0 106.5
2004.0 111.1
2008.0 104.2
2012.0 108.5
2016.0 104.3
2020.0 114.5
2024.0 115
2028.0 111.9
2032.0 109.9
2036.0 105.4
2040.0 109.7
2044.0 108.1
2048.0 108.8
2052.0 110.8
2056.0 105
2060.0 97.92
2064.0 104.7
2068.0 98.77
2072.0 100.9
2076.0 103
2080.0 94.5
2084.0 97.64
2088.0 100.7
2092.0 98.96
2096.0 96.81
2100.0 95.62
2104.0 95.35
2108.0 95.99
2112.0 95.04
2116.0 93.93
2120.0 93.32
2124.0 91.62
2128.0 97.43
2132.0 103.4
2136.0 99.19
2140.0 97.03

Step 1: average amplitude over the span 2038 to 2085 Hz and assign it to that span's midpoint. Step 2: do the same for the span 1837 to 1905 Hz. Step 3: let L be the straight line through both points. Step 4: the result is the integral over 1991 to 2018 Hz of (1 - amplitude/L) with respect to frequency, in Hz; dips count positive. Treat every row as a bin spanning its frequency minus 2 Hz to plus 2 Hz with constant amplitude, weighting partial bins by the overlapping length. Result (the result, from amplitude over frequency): 0.6 Hz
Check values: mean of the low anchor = 127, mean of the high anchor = 103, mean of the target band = 108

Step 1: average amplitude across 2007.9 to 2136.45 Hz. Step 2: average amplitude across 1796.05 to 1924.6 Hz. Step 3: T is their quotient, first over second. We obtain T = 0.81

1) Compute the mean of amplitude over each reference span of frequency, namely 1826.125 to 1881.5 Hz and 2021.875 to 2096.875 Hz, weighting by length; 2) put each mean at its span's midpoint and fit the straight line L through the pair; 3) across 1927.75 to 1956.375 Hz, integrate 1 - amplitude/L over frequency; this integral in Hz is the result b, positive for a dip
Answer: 1.6 Hz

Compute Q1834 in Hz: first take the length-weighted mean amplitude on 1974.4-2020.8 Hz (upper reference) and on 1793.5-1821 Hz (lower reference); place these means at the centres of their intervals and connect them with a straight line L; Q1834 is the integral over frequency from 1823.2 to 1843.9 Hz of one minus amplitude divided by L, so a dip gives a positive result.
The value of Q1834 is 1.60 Hz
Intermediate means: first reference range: 130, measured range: 118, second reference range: 111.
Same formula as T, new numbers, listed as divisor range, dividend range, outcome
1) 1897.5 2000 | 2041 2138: 0.87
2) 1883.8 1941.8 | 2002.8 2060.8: 0.90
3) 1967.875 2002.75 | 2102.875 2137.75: 0.86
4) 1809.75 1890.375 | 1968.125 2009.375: 0.89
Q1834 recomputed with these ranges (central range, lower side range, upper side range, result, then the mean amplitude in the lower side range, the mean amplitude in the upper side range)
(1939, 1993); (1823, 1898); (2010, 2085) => 1.8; 125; 106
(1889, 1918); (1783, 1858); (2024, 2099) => -1.6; 126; 104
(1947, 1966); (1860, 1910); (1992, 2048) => 1.7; 129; 109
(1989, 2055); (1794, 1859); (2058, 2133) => -2.9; 124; 97.6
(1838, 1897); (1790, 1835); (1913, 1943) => -3.5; 126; 115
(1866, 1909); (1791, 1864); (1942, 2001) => -3.5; 125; 111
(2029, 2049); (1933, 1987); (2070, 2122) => -1.1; 111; 97.1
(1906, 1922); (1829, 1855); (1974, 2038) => -0.8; 121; 111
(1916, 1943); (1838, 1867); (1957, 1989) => 0.5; 126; 111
